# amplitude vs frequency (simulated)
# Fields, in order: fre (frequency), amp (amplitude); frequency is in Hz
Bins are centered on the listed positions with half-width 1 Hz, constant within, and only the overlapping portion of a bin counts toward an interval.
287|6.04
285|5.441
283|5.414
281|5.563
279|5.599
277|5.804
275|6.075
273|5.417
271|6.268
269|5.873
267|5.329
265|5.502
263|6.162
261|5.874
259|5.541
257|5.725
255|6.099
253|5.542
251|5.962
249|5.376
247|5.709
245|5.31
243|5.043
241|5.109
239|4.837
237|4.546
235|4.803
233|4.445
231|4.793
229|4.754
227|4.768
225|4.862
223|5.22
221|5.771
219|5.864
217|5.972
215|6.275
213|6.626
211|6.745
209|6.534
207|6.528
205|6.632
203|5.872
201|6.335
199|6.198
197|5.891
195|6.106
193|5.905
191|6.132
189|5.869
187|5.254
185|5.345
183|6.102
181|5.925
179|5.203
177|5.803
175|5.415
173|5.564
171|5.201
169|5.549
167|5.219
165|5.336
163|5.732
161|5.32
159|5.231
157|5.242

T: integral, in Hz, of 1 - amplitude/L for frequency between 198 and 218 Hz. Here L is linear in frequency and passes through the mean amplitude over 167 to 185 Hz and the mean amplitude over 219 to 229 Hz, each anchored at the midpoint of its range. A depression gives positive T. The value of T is -4.0 Hz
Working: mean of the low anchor 5.56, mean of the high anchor 5.19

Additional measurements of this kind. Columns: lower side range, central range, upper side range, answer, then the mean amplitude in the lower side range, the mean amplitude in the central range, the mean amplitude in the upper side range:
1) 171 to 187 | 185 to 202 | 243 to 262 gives -1.02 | 5.57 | 5.92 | 5.65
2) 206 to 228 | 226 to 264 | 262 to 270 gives 3.39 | 5.92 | 5.28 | 5.72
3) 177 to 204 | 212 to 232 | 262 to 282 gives 1.13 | 5.85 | 5.49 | 5.76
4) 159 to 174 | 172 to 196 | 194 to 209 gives 0.44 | 5.4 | 5.72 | 6.24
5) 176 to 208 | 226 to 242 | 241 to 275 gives 2.80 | 5.94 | 4.76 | 5.67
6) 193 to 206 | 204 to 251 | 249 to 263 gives 3.67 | 6.15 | 5.51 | 5.79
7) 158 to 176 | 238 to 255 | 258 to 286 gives 0.68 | 5.4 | 5.4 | 5.7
